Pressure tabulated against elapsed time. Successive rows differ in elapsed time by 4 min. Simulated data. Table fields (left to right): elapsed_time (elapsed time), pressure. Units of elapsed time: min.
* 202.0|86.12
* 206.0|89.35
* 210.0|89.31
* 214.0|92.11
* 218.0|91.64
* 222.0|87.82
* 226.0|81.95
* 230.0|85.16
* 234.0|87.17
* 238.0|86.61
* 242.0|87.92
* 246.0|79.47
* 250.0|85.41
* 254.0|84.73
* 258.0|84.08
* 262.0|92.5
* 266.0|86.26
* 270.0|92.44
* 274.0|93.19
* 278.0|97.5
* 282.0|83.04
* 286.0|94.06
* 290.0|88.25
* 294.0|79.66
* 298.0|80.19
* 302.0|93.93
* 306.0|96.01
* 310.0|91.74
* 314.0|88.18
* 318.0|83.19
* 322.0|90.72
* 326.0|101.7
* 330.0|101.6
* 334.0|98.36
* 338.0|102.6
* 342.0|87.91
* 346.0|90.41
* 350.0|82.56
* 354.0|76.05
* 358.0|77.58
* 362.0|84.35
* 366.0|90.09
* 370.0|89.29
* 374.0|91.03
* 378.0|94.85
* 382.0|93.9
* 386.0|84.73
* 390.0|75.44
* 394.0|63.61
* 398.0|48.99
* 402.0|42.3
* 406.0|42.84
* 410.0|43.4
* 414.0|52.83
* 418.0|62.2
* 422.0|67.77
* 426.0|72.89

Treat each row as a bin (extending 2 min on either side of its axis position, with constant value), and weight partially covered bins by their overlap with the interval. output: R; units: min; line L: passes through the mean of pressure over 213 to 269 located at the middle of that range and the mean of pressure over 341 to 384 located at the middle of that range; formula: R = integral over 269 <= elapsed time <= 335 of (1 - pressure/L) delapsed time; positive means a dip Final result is -3.4 min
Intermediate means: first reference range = 86.6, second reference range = 87.1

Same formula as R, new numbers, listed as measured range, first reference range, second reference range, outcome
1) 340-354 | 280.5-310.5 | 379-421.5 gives -1.86 min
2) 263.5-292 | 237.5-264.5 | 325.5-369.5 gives -1.25 min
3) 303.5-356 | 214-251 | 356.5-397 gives -4.41 min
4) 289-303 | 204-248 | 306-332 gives 1.06 min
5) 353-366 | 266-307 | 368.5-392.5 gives 1.01 min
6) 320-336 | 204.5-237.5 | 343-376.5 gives -2.25 min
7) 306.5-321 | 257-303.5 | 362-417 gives -0.96 min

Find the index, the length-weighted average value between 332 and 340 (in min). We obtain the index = 100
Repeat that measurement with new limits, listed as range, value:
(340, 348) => 89.2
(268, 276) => 92.8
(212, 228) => 88.4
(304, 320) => 89.8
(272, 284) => 91.2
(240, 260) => 84.3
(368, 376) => 90.2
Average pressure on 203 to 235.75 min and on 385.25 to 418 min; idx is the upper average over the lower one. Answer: 0.6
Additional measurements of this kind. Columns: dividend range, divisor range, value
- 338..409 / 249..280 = 0.87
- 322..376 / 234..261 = 1.06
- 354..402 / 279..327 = 0.89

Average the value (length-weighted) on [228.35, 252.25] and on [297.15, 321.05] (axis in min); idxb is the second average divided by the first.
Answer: 1.05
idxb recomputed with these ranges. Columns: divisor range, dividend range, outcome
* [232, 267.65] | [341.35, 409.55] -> 0.89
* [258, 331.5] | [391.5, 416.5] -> 0.55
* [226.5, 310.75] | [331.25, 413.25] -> 0.89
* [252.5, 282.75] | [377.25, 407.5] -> 0.76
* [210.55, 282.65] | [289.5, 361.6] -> 1.02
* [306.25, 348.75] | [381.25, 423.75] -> 0.65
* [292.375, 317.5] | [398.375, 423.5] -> 0.58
